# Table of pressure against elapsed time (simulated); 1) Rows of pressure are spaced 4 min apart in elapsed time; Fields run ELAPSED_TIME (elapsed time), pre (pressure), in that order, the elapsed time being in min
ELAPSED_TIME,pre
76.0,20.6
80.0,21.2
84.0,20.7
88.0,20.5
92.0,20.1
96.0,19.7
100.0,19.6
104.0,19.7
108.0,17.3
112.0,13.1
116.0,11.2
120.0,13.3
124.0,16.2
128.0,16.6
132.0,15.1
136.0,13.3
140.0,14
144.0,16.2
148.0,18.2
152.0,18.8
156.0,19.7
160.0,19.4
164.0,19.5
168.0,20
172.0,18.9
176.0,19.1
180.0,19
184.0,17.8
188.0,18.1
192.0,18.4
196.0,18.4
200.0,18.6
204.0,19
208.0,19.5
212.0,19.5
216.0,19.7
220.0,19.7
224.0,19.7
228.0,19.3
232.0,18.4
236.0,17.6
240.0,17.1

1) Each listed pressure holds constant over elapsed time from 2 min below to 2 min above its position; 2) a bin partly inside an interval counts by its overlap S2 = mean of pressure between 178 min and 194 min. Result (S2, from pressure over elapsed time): 18.3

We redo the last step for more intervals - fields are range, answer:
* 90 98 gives 19.9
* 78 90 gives 20.8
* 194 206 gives 18.7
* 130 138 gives 14.2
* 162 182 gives 19.3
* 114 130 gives 14.3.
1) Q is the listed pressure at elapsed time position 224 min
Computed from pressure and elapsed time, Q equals 19.7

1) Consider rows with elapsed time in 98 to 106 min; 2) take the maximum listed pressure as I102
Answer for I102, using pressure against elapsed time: 19.7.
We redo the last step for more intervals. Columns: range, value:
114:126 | 16.2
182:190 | 18.1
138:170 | 20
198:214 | 19.5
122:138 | 16.6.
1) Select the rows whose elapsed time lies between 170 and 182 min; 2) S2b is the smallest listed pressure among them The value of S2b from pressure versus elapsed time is 18.9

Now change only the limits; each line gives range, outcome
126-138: 13.3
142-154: 16.2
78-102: 19.6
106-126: 11.2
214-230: 19.3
